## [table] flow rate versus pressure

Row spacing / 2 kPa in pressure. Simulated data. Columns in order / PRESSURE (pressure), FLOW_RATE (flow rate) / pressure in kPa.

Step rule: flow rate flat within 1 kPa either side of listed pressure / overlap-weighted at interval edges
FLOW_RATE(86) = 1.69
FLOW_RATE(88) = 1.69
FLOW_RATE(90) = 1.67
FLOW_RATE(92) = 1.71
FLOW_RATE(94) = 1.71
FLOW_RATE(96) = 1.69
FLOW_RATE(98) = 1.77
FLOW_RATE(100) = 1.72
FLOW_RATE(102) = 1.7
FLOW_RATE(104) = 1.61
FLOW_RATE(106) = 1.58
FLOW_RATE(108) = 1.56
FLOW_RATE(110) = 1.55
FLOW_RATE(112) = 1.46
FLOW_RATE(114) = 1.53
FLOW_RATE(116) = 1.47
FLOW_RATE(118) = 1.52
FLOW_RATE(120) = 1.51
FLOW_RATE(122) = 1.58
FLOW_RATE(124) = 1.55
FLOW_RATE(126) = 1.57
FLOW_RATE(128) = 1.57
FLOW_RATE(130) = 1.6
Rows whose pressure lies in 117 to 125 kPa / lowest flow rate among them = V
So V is 1.51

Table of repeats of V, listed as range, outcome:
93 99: 1.69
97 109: 1.56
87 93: 1.67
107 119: 1.46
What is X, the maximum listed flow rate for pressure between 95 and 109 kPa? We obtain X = 1.77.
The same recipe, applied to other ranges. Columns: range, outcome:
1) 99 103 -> 1.72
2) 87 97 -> 1.71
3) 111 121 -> 1.53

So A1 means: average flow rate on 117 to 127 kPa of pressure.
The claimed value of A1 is 1.55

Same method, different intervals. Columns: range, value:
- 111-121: 1.5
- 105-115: 1.54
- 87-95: 1.7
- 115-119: 1.5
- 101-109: 1.61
